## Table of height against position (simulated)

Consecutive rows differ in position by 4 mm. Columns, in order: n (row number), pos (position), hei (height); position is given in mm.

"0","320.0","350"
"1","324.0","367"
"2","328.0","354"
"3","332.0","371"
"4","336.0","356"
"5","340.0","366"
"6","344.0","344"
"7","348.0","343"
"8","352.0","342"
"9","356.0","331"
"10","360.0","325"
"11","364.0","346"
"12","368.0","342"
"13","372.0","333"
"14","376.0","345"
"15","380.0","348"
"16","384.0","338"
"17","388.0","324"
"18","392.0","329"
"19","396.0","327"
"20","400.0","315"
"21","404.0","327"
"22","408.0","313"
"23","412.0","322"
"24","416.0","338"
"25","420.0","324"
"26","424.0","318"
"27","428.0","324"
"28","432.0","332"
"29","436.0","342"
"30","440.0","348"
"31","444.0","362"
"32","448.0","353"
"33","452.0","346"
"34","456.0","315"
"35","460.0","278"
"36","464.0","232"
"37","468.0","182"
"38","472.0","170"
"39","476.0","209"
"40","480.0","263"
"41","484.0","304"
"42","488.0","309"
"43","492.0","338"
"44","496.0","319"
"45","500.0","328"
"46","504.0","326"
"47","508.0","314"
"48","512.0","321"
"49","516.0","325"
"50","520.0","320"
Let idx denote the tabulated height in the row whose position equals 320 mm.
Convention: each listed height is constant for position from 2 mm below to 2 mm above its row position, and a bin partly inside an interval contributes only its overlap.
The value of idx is 350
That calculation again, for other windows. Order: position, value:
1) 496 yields 319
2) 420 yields 324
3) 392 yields 329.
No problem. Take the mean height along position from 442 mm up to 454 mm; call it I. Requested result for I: 354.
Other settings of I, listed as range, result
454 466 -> 275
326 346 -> 358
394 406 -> 323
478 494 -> 304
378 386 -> 343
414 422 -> 331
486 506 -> 324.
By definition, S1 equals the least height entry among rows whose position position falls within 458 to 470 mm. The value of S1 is 182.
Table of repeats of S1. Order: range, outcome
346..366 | 325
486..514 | 309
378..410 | 313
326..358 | 331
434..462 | 278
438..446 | 348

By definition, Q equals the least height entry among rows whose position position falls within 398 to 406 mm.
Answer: 315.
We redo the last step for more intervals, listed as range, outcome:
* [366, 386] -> 333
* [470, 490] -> 170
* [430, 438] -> 332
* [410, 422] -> 322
